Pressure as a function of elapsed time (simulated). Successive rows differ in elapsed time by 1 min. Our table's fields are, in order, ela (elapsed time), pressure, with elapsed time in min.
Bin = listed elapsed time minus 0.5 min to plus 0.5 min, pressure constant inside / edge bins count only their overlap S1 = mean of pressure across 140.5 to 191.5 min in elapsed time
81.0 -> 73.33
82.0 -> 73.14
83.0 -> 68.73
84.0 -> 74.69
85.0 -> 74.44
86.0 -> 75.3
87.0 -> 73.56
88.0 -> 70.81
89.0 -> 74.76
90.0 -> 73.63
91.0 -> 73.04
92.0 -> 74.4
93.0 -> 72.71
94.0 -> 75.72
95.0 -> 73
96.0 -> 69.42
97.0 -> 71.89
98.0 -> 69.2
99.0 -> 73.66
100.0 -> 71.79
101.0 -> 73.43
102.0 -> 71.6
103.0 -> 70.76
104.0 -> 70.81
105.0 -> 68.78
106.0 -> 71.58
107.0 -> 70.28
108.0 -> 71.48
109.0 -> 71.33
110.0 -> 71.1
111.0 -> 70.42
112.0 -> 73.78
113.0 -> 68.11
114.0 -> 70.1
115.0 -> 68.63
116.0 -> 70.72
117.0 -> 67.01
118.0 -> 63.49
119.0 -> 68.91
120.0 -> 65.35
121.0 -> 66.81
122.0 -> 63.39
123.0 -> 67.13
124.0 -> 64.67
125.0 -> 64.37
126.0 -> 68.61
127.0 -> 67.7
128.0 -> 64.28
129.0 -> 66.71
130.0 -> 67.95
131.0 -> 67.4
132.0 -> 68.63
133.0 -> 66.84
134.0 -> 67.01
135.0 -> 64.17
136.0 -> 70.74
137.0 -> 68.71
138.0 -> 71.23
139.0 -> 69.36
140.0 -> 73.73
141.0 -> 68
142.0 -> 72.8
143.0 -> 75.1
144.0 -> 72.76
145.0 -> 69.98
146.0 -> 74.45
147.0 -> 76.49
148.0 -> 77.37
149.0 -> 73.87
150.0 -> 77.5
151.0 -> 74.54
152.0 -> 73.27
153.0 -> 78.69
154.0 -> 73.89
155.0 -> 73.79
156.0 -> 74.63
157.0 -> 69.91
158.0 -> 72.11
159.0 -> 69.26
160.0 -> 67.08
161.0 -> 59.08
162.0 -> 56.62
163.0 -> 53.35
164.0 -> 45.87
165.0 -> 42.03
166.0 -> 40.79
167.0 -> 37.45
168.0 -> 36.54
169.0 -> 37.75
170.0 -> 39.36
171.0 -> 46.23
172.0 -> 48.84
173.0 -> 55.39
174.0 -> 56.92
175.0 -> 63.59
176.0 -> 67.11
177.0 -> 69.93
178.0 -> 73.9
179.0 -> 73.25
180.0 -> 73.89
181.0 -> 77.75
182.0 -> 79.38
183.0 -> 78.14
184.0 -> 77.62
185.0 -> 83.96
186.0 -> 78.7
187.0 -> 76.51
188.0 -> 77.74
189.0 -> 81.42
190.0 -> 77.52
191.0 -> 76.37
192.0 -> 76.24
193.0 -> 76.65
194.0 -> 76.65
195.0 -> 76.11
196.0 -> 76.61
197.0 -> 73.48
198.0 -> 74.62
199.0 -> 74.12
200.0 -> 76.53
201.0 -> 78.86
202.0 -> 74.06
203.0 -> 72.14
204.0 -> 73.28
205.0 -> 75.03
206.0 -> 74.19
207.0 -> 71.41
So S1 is 66.8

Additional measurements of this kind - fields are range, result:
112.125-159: 70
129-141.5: 68.6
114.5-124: 66.7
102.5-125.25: 68.7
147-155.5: 75.4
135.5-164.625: 70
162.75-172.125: 42.3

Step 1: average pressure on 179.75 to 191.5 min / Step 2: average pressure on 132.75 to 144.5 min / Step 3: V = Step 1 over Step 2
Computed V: 1.1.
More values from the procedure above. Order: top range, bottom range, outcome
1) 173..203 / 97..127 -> 1.08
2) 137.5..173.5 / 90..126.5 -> 0.90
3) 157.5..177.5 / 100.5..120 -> 0.76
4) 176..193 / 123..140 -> 1.14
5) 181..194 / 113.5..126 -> 1.17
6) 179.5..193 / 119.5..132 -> 1.18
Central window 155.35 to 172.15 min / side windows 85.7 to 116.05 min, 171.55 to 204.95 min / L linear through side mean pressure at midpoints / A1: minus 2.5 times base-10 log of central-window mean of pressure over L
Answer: 0.35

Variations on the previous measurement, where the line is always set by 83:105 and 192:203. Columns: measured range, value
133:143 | 0.064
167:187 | 0.177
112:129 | 0.098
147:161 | 0.018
